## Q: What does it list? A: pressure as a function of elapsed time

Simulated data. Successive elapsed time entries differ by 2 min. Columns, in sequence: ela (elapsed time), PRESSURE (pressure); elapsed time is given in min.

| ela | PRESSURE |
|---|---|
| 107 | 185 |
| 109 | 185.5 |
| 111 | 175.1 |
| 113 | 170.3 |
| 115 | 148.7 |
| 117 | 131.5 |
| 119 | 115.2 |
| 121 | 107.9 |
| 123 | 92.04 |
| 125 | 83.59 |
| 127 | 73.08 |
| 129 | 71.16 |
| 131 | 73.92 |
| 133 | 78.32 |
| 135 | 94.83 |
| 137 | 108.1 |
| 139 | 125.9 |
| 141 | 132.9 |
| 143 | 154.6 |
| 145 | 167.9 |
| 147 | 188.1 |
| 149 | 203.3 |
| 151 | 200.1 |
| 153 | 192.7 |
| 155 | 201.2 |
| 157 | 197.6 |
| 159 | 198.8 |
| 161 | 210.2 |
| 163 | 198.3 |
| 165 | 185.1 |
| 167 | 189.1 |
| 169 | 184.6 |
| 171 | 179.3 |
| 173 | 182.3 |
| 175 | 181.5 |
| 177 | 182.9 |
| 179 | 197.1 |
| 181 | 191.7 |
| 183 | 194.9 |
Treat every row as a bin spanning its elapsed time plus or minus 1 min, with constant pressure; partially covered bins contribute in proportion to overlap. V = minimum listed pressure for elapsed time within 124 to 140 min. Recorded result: 71.16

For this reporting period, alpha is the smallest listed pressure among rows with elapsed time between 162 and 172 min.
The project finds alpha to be 179.3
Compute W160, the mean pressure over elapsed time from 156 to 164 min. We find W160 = 201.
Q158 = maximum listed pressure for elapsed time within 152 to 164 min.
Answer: 210.2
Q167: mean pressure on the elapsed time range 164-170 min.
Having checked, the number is 186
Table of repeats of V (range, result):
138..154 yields 125.9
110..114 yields 170.3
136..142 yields 108.1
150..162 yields 192.7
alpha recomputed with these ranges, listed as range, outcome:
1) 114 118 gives 131.5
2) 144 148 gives 167.9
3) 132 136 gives 78.32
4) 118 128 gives 73.08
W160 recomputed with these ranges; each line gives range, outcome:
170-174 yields 181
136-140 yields 117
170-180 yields 185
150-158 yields 198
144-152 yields 190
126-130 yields 72.1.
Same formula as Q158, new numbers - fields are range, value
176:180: 197.1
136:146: 167.9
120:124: 107.9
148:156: 203.3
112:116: 170.3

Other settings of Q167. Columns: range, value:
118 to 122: 112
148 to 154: 199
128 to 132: 72.5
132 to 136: 86.6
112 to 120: 141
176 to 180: 190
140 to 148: 161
